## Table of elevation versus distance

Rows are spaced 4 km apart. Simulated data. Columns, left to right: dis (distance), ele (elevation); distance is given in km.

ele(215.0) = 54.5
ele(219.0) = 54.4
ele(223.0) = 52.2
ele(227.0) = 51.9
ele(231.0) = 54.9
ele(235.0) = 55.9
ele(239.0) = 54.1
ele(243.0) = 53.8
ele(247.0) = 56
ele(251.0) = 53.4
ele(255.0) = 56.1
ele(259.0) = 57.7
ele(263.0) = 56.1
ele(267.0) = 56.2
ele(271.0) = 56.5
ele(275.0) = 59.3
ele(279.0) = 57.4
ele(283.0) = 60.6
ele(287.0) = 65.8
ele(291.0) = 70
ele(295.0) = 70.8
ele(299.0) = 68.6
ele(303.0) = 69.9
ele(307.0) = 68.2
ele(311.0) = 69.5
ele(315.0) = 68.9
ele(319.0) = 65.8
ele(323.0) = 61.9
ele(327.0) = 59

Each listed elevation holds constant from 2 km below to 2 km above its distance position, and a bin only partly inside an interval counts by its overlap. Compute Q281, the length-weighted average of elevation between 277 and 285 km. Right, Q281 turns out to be 59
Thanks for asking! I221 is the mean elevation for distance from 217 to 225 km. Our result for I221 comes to 53.3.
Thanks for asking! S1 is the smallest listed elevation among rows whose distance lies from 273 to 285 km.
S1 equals 57.4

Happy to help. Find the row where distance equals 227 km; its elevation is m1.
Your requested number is 51.9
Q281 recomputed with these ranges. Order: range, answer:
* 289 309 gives 69.5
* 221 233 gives 53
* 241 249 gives 54.9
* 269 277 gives 57.9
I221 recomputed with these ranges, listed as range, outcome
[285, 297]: 68.9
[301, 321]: 68.5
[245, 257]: 55.2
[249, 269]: 55.9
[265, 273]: 56.4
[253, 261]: 56.9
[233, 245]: 54.6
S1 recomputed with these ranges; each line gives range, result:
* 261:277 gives 56.1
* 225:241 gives 51.9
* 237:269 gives 53.4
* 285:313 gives 65.8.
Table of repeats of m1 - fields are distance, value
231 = 54.9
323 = 61.9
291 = 70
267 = 56.2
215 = 54.5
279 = 57.4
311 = 69.5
